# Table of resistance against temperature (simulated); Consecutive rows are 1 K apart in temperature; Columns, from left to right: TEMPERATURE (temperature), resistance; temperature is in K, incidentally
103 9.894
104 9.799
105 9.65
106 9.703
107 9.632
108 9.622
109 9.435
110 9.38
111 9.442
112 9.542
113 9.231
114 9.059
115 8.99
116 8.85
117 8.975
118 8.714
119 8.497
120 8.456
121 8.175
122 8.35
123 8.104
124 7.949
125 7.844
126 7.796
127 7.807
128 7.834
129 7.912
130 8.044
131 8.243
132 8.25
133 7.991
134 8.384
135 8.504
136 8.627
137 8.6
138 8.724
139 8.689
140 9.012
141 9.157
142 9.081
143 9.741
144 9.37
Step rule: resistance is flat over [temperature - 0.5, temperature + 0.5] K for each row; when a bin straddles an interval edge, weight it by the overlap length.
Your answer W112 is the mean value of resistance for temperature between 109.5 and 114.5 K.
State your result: 9.33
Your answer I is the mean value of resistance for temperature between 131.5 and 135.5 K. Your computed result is 8.28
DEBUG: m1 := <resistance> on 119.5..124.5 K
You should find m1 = 8.21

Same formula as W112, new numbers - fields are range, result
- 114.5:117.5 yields 8.94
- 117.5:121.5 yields 8.46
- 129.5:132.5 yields 8.18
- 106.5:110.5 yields 9.52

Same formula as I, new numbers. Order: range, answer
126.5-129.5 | 7.85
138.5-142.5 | 8.98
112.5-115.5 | 9.09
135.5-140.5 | 8.73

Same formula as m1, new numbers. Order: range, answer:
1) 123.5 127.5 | 7.85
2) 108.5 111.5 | 9.42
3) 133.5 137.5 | 8.53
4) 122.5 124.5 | 8.03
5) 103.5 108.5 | 9.68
